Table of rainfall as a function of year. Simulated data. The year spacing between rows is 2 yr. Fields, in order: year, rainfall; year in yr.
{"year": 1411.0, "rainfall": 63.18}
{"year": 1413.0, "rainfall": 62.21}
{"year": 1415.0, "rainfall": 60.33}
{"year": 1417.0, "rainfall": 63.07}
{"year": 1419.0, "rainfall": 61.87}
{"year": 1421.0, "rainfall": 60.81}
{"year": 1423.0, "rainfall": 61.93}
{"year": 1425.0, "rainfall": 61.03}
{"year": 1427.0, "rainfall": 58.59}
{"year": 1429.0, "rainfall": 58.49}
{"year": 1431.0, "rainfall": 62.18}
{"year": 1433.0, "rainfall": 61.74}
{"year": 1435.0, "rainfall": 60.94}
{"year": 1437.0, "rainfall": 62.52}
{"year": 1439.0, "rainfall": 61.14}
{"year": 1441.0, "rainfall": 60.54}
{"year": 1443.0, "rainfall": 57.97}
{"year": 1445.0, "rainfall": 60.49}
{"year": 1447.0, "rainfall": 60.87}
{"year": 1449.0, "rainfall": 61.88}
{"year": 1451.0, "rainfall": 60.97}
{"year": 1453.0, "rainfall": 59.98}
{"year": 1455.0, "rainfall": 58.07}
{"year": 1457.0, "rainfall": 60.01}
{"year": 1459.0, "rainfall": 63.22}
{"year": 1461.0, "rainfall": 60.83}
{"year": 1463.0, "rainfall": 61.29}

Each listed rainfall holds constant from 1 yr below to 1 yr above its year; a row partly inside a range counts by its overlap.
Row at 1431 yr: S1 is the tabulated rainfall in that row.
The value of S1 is 62.18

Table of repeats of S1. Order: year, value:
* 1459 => 63.22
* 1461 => 60.83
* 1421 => 60.81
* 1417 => 63.07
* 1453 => 59.98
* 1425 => 61.03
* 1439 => 61.14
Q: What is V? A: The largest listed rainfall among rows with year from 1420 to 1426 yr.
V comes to 61.93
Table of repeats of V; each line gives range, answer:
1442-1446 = 60.49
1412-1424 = 63.07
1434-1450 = 62.52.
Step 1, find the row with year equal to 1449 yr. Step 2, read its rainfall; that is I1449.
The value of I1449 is 61.88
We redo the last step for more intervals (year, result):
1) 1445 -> 60.49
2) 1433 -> 61.74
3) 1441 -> 60.54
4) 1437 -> 62.52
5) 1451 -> 60.97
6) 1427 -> 58.59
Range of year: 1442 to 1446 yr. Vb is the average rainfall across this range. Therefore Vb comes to 59.2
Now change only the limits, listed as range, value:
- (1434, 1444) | 60.6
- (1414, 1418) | 61.7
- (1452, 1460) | 60.3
